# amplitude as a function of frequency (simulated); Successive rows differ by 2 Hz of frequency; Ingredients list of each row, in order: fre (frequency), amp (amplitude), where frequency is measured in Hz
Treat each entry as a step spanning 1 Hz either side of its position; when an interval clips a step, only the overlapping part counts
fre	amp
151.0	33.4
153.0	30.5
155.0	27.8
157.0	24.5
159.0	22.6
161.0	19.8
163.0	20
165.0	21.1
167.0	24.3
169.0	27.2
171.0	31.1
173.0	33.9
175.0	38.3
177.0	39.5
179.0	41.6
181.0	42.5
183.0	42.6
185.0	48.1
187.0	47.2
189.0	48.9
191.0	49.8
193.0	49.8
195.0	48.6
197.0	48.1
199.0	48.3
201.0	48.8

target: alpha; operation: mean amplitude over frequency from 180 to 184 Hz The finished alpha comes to 42.5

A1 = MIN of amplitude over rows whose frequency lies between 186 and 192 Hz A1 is 47.2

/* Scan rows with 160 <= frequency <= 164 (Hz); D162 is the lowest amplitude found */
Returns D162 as 19.8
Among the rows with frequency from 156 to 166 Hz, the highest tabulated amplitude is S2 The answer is 24.5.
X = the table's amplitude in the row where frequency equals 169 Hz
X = 27.2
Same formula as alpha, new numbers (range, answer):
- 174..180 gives 39.8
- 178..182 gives 42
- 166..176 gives 31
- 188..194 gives 49.5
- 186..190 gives 48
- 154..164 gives 22.9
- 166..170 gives 25.8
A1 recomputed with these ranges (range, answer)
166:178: 24.3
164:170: 21.1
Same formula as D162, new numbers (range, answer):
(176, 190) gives 39.5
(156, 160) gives 22.6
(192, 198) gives 48.1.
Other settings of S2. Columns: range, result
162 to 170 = 27.2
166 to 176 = 38.3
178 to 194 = 49.8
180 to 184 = 42.6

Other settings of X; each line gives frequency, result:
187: 47.2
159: 22.6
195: 48.6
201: 48.8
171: 31.1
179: 41.6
